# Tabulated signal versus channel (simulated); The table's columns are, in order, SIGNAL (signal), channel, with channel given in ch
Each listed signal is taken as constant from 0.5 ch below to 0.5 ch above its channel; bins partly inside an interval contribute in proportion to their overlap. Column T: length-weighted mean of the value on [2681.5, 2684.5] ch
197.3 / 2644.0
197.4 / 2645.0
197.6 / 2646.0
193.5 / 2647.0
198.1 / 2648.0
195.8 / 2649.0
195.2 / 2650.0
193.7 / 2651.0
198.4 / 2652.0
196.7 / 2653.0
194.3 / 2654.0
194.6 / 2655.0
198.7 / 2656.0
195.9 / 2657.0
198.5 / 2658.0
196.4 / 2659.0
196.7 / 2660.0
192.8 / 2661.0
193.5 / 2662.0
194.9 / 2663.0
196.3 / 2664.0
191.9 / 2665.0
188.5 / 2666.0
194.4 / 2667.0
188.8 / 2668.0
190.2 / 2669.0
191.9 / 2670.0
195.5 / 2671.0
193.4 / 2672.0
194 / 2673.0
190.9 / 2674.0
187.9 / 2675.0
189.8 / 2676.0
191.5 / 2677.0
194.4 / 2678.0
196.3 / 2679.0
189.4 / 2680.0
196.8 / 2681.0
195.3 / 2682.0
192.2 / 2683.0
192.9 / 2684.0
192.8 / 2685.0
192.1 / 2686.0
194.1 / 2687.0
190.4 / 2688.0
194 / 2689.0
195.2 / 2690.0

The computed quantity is 193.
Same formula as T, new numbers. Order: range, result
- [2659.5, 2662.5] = 194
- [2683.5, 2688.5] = 192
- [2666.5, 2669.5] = 191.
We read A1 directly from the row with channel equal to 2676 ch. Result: 189.8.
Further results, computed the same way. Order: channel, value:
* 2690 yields 195.2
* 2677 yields 191.5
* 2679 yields 196.3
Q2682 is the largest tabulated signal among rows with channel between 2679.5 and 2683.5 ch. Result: 196.8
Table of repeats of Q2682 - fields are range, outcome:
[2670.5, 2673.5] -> 195.5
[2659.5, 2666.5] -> 196.7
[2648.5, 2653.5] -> 198.4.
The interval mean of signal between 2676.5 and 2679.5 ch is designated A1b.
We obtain 194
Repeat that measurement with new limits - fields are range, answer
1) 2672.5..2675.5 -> 191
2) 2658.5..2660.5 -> 197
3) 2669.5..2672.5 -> 194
